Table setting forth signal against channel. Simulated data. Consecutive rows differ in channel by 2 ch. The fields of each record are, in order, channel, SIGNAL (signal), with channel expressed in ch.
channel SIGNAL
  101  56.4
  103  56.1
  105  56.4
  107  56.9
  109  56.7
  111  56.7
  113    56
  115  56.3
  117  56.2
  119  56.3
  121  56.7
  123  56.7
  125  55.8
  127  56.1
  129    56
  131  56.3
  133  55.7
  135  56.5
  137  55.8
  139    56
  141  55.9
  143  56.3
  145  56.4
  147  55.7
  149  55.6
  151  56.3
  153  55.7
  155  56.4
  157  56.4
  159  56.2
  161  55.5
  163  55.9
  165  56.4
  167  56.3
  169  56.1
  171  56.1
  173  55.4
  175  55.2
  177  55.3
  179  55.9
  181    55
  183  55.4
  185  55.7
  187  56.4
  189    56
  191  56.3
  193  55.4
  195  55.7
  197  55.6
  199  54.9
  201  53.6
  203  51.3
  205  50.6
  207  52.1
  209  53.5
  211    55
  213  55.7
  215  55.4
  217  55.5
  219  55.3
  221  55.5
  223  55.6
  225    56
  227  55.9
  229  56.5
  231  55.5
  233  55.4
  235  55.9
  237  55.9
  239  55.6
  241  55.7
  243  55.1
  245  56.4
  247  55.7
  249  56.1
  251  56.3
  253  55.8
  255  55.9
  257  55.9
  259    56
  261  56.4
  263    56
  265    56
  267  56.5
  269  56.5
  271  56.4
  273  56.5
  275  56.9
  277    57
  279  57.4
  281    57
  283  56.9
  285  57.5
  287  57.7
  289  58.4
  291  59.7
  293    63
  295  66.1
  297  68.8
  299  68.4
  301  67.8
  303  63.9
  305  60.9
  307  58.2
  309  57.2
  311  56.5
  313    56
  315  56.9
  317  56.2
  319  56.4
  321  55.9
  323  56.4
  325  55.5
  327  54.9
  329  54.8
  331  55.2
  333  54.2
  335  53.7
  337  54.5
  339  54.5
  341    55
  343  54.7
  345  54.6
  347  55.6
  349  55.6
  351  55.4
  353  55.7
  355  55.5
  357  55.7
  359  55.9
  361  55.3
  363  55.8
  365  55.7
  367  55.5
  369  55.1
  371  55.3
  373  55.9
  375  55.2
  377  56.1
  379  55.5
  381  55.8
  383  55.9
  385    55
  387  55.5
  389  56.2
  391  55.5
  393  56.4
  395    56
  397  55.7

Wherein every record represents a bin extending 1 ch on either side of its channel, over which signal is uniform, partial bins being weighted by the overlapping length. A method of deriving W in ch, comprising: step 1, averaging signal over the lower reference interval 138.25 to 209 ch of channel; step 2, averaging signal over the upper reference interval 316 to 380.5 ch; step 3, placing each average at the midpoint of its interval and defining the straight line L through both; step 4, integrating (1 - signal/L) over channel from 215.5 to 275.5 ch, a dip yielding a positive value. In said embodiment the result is -0.63 ch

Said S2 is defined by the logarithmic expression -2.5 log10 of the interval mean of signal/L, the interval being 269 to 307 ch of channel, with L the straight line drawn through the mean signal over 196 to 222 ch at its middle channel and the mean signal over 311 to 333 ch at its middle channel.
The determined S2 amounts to -0.10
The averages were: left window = 54.2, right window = 55.8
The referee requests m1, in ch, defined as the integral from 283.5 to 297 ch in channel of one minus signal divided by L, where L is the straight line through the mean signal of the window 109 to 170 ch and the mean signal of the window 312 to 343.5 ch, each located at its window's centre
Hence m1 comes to -1.3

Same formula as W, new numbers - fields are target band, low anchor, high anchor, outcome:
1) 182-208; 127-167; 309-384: 0.6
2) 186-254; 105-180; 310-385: 0.8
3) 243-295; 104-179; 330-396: -1.3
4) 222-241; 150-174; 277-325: 0.7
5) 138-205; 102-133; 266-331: 1.7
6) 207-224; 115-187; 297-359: 0.4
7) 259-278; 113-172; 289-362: 0.2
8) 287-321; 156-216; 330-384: -3.3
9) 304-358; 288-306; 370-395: 4.4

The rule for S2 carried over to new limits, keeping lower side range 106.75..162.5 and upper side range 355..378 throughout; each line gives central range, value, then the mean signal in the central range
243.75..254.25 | 0.00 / 56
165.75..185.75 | 0.01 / 55.6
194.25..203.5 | 0.03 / 54.3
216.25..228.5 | 0.01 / 55.7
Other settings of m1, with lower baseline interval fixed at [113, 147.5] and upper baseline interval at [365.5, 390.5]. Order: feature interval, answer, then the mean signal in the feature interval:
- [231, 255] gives 0.0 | 55.8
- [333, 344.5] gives 0.3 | 54.5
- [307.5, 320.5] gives -0.2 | 56.6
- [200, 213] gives 0.7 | 52.9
